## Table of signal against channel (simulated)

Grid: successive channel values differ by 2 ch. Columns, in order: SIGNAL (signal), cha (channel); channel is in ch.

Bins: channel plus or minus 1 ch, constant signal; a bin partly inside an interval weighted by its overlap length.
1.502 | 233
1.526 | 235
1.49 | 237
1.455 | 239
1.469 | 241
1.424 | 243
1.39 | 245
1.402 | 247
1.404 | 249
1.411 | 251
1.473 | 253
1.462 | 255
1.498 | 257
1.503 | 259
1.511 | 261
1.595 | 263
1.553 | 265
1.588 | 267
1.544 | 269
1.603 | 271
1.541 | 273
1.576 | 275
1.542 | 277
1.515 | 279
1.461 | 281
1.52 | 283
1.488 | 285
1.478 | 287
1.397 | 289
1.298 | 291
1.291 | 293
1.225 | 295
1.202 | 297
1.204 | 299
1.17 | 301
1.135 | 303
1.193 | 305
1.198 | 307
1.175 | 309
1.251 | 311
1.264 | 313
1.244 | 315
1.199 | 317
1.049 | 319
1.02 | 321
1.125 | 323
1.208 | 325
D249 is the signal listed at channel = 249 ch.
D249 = 1.404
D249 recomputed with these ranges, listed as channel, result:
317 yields 1.199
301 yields 1.17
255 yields 1.462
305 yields 1.193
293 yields 1.291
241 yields 1.469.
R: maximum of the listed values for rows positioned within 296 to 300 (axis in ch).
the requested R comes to 1.204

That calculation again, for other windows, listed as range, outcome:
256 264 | 1.595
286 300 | 1.478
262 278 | 1.603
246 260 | 1.503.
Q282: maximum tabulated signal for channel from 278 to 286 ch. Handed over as 1.52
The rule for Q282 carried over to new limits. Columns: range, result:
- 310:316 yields 1.264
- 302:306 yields 1.193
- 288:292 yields 1.397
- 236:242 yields 1.49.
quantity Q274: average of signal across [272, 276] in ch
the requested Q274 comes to 1.56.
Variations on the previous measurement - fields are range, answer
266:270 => 1.57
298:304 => 1.17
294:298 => 1.21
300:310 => 1.17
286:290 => 1.44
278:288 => 1.49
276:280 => 1.53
